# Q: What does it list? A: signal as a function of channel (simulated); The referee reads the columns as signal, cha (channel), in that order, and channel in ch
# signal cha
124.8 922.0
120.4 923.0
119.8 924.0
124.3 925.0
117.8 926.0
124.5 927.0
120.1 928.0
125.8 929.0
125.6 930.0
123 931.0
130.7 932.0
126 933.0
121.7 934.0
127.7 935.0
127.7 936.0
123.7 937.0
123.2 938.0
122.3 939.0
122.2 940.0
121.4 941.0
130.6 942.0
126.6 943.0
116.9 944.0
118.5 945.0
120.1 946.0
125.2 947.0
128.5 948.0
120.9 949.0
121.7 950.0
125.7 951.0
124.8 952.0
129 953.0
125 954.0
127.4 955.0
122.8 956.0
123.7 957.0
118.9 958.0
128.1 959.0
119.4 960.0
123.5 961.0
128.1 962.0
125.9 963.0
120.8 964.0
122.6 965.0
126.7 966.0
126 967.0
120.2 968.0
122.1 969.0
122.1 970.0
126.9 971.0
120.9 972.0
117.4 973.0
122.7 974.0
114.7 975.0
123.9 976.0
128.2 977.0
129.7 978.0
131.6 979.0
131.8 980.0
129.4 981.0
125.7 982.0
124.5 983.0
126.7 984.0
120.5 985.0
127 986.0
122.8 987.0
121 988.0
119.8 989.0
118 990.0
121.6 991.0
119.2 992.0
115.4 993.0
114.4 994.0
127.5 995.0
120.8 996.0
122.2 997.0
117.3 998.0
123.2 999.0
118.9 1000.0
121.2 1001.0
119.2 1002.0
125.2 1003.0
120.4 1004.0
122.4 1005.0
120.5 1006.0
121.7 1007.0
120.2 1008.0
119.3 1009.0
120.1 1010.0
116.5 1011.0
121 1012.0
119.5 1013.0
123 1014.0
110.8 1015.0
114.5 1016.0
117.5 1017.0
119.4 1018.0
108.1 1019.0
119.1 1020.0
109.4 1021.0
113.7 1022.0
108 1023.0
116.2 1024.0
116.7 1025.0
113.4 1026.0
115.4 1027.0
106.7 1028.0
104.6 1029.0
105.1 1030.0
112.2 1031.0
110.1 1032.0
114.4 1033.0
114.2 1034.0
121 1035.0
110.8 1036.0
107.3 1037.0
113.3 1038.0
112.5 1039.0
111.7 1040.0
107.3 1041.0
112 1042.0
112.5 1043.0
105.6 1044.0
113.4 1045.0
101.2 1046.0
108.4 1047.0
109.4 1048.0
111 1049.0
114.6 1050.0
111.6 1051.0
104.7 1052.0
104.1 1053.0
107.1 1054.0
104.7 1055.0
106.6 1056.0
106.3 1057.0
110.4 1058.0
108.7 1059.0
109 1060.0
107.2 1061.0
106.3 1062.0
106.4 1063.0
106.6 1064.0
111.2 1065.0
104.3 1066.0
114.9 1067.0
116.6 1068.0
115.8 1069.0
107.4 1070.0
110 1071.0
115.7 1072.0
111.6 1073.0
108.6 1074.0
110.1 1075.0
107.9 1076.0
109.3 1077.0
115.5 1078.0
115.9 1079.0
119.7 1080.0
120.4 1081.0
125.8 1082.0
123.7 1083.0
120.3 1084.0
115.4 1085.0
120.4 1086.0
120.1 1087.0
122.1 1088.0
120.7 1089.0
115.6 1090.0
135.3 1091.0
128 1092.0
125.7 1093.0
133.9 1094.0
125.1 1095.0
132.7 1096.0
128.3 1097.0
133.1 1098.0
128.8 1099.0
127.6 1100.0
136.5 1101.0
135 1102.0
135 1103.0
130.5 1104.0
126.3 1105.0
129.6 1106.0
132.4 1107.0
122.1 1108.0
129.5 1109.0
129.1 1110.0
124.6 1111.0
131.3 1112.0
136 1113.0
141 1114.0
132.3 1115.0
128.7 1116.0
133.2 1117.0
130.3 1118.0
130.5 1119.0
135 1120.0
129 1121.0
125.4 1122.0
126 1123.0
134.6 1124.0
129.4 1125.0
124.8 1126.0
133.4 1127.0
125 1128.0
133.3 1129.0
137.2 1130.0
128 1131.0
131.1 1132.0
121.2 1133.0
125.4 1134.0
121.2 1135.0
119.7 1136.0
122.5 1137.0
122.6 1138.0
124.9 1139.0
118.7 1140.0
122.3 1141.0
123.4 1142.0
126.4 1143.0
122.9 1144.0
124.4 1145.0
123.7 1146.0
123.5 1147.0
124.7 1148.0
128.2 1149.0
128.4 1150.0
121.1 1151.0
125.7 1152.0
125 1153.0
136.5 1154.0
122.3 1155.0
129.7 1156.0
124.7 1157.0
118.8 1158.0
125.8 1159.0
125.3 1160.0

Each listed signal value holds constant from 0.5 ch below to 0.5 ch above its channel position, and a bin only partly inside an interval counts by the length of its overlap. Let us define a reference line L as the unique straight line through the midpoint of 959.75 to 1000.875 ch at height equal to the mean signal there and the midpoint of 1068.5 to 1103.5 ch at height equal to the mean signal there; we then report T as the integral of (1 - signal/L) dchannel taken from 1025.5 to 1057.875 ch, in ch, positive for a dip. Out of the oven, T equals 3.3 ch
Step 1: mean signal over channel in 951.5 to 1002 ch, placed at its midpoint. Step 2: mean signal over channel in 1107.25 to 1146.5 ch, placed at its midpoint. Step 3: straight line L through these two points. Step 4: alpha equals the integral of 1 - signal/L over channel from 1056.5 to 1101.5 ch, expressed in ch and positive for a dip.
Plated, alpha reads 3.1 ch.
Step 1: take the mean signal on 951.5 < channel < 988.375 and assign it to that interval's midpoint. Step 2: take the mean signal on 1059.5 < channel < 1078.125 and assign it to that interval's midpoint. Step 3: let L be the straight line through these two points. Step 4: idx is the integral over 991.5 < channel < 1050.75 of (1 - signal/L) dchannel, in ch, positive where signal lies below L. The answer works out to 1.0 ch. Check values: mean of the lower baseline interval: 124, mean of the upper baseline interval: 110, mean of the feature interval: 115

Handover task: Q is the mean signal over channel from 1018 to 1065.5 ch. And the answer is 110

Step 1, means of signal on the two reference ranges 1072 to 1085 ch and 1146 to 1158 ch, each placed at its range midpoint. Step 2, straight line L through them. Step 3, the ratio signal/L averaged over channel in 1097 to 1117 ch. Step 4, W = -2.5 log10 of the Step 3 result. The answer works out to -0.10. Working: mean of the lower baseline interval 116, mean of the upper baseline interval 126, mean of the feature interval 131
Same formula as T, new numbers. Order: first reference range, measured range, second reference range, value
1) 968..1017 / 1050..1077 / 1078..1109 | 3.4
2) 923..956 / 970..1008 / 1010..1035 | -1.4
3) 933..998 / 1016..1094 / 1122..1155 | 7.4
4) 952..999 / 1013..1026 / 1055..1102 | 0.6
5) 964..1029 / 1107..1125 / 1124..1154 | -0.8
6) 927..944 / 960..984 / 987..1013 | -0.5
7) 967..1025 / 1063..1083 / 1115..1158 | 1.8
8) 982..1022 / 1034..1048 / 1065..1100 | 1.0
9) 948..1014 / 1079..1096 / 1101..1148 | 0.5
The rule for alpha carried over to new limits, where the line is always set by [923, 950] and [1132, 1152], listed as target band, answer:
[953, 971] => -0.1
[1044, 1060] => 2.0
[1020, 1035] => 1.4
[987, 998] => 0.3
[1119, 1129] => -0.5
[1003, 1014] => 0.3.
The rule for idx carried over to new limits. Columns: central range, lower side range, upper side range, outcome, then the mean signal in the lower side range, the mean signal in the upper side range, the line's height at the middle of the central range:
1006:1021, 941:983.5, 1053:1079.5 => -0.1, 124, 110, 117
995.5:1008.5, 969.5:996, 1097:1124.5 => 0.3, 123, 131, 124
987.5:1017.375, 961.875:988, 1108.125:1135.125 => 1.4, 124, 130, 125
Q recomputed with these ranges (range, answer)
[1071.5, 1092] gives 118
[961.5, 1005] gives 123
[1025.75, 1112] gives 116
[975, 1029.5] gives 120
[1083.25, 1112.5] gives 127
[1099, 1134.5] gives 130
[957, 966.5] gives 124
